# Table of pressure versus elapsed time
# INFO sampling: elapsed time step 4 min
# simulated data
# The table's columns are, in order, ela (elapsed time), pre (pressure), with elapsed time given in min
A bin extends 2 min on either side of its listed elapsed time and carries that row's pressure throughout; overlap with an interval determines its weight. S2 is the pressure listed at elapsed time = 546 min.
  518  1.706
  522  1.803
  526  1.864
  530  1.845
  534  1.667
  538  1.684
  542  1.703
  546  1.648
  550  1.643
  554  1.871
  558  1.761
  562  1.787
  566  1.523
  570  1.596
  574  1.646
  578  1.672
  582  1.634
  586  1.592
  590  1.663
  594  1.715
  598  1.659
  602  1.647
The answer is 1.648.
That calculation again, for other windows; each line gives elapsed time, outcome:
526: 1.864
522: 1.803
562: 1.787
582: 1.634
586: 1.592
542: 1.703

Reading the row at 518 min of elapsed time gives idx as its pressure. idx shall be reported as 1.706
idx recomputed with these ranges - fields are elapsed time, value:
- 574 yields 1.646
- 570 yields 1.596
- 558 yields 1.761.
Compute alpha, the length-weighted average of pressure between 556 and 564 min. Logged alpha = 1.77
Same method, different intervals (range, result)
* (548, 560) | 1.76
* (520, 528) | 1.83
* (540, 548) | 1.68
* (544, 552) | 1.65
